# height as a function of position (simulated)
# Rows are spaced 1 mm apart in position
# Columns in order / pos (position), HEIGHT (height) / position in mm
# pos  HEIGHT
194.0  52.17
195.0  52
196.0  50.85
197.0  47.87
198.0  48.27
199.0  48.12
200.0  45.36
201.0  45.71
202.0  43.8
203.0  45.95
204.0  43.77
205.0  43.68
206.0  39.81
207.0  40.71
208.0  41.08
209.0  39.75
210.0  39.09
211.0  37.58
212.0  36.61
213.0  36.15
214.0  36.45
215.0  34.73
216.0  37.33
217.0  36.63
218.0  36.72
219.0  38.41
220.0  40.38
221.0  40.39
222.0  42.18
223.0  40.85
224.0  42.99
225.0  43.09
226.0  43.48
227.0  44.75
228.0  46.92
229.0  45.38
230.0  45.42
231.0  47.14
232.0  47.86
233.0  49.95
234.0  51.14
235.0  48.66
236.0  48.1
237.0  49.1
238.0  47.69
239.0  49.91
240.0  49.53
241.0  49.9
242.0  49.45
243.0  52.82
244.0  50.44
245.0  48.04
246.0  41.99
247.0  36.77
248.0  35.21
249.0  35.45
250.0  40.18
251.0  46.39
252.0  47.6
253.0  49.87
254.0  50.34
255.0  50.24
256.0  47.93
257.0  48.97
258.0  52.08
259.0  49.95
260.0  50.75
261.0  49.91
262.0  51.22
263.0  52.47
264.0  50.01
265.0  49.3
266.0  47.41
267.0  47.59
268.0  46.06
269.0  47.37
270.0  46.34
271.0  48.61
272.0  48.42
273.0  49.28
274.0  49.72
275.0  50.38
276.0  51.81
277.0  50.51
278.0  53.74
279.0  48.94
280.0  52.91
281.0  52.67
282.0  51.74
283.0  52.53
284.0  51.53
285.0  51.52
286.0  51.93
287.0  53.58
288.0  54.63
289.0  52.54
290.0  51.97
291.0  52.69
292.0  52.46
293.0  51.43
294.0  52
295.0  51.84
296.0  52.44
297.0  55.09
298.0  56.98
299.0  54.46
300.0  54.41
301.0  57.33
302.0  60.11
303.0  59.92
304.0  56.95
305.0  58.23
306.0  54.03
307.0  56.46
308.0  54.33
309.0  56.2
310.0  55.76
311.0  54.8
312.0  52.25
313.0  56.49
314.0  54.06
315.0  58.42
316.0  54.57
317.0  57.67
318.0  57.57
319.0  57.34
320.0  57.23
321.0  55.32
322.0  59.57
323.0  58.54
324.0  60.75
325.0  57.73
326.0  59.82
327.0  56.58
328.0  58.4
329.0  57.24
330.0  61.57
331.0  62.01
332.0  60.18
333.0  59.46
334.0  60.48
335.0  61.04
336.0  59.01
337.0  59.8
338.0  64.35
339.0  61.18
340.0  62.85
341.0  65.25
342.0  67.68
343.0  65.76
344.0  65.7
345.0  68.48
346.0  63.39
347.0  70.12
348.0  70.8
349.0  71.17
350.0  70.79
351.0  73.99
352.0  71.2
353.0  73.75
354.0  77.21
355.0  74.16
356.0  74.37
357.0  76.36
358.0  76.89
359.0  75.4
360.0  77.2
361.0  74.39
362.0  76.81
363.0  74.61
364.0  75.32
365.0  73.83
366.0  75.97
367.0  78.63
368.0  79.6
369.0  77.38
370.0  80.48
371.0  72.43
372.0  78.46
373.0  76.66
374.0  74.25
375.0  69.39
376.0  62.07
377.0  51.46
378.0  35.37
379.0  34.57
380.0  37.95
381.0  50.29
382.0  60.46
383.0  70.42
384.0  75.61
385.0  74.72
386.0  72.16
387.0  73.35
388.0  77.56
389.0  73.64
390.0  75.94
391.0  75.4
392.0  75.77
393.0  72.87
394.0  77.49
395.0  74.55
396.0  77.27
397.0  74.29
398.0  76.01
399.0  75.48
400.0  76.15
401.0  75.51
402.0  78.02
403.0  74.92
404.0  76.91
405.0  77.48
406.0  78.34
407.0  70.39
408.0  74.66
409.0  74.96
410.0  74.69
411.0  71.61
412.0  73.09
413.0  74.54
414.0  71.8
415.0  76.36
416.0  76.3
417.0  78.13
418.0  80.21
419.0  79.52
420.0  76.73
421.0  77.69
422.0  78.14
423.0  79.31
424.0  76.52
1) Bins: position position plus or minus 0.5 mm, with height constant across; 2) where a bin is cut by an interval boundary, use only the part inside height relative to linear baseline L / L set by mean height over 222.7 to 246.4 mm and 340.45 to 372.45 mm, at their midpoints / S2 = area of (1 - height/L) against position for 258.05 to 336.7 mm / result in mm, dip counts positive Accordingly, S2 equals 8.37 mm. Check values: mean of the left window 47.4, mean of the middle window 54.2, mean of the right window 73.3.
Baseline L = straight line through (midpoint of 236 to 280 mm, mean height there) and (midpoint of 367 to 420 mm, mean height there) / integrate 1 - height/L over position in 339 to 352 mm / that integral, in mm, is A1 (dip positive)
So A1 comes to -0.9 mm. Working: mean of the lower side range 48.2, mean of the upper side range 71.8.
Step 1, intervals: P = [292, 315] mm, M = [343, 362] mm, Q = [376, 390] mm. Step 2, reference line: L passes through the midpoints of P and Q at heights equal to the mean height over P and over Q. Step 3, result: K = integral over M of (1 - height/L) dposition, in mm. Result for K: -4.4 mm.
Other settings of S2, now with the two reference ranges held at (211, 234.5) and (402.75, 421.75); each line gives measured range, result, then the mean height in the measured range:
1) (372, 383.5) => 2.0 mm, 57.6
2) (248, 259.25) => 0.2 mm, 46.6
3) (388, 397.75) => -0.4 mm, 75.4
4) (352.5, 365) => -1.8 mm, 75.5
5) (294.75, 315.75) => 0.3 mm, 55.8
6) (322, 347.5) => 0.0 mm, 61.8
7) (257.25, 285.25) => 0.2 mm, 50.1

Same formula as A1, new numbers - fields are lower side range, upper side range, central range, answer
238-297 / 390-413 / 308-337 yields 1.1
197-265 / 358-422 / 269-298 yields 1.3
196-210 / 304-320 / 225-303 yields 1.8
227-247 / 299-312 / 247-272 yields 1.7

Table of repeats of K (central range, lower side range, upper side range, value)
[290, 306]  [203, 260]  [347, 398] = 0.54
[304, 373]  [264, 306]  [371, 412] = -4.29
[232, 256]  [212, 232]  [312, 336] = -1.20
